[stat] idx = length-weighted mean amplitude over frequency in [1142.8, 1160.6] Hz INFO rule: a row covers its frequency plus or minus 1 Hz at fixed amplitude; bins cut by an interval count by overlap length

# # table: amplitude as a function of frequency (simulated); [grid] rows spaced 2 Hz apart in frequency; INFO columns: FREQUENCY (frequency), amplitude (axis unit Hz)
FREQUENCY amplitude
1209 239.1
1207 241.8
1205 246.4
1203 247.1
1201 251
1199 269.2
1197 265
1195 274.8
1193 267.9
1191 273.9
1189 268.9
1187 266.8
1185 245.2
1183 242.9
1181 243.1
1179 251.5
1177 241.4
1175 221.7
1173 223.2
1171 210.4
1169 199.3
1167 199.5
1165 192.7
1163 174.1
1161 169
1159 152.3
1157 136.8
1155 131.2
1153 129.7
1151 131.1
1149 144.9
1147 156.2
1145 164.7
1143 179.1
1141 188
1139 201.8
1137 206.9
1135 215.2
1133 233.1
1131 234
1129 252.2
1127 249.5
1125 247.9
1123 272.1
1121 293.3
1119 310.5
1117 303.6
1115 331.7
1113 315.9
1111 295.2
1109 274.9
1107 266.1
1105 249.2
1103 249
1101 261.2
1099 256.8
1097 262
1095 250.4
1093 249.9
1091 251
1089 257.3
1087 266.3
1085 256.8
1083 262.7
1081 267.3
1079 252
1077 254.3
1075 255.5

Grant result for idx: 147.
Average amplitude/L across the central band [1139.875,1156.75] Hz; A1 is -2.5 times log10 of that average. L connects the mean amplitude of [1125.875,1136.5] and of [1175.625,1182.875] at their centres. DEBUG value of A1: 0.48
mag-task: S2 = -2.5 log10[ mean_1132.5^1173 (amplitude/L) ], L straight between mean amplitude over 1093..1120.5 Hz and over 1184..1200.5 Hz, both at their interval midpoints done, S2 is 0.47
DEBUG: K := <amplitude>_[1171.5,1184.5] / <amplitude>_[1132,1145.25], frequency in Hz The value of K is 1.2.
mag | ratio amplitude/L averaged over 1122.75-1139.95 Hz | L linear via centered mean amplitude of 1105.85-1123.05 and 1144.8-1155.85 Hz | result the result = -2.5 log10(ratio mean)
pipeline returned -0.05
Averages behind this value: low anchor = 297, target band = 233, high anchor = 142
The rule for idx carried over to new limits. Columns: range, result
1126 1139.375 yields 229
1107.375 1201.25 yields 228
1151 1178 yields 181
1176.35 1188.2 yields 249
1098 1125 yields 282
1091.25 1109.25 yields 257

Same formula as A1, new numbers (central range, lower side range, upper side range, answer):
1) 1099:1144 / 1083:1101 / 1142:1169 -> -0.20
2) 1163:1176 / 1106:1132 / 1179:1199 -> 0.28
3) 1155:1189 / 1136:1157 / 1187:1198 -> 0.07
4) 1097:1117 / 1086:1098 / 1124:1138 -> -0.13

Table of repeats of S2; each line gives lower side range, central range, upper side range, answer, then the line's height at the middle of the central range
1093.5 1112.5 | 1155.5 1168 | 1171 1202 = 0.449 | 256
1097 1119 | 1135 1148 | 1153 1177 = 0.206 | 223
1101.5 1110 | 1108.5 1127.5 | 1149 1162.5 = -0.249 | 231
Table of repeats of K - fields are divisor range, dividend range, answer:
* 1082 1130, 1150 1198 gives 0.79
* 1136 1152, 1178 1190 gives 1.47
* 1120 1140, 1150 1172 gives 0.69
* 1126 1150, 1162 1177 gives 1.02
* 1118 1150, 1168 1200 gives 1.12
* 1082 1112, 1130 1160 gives 0.67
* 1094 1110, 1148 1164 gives 0.56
